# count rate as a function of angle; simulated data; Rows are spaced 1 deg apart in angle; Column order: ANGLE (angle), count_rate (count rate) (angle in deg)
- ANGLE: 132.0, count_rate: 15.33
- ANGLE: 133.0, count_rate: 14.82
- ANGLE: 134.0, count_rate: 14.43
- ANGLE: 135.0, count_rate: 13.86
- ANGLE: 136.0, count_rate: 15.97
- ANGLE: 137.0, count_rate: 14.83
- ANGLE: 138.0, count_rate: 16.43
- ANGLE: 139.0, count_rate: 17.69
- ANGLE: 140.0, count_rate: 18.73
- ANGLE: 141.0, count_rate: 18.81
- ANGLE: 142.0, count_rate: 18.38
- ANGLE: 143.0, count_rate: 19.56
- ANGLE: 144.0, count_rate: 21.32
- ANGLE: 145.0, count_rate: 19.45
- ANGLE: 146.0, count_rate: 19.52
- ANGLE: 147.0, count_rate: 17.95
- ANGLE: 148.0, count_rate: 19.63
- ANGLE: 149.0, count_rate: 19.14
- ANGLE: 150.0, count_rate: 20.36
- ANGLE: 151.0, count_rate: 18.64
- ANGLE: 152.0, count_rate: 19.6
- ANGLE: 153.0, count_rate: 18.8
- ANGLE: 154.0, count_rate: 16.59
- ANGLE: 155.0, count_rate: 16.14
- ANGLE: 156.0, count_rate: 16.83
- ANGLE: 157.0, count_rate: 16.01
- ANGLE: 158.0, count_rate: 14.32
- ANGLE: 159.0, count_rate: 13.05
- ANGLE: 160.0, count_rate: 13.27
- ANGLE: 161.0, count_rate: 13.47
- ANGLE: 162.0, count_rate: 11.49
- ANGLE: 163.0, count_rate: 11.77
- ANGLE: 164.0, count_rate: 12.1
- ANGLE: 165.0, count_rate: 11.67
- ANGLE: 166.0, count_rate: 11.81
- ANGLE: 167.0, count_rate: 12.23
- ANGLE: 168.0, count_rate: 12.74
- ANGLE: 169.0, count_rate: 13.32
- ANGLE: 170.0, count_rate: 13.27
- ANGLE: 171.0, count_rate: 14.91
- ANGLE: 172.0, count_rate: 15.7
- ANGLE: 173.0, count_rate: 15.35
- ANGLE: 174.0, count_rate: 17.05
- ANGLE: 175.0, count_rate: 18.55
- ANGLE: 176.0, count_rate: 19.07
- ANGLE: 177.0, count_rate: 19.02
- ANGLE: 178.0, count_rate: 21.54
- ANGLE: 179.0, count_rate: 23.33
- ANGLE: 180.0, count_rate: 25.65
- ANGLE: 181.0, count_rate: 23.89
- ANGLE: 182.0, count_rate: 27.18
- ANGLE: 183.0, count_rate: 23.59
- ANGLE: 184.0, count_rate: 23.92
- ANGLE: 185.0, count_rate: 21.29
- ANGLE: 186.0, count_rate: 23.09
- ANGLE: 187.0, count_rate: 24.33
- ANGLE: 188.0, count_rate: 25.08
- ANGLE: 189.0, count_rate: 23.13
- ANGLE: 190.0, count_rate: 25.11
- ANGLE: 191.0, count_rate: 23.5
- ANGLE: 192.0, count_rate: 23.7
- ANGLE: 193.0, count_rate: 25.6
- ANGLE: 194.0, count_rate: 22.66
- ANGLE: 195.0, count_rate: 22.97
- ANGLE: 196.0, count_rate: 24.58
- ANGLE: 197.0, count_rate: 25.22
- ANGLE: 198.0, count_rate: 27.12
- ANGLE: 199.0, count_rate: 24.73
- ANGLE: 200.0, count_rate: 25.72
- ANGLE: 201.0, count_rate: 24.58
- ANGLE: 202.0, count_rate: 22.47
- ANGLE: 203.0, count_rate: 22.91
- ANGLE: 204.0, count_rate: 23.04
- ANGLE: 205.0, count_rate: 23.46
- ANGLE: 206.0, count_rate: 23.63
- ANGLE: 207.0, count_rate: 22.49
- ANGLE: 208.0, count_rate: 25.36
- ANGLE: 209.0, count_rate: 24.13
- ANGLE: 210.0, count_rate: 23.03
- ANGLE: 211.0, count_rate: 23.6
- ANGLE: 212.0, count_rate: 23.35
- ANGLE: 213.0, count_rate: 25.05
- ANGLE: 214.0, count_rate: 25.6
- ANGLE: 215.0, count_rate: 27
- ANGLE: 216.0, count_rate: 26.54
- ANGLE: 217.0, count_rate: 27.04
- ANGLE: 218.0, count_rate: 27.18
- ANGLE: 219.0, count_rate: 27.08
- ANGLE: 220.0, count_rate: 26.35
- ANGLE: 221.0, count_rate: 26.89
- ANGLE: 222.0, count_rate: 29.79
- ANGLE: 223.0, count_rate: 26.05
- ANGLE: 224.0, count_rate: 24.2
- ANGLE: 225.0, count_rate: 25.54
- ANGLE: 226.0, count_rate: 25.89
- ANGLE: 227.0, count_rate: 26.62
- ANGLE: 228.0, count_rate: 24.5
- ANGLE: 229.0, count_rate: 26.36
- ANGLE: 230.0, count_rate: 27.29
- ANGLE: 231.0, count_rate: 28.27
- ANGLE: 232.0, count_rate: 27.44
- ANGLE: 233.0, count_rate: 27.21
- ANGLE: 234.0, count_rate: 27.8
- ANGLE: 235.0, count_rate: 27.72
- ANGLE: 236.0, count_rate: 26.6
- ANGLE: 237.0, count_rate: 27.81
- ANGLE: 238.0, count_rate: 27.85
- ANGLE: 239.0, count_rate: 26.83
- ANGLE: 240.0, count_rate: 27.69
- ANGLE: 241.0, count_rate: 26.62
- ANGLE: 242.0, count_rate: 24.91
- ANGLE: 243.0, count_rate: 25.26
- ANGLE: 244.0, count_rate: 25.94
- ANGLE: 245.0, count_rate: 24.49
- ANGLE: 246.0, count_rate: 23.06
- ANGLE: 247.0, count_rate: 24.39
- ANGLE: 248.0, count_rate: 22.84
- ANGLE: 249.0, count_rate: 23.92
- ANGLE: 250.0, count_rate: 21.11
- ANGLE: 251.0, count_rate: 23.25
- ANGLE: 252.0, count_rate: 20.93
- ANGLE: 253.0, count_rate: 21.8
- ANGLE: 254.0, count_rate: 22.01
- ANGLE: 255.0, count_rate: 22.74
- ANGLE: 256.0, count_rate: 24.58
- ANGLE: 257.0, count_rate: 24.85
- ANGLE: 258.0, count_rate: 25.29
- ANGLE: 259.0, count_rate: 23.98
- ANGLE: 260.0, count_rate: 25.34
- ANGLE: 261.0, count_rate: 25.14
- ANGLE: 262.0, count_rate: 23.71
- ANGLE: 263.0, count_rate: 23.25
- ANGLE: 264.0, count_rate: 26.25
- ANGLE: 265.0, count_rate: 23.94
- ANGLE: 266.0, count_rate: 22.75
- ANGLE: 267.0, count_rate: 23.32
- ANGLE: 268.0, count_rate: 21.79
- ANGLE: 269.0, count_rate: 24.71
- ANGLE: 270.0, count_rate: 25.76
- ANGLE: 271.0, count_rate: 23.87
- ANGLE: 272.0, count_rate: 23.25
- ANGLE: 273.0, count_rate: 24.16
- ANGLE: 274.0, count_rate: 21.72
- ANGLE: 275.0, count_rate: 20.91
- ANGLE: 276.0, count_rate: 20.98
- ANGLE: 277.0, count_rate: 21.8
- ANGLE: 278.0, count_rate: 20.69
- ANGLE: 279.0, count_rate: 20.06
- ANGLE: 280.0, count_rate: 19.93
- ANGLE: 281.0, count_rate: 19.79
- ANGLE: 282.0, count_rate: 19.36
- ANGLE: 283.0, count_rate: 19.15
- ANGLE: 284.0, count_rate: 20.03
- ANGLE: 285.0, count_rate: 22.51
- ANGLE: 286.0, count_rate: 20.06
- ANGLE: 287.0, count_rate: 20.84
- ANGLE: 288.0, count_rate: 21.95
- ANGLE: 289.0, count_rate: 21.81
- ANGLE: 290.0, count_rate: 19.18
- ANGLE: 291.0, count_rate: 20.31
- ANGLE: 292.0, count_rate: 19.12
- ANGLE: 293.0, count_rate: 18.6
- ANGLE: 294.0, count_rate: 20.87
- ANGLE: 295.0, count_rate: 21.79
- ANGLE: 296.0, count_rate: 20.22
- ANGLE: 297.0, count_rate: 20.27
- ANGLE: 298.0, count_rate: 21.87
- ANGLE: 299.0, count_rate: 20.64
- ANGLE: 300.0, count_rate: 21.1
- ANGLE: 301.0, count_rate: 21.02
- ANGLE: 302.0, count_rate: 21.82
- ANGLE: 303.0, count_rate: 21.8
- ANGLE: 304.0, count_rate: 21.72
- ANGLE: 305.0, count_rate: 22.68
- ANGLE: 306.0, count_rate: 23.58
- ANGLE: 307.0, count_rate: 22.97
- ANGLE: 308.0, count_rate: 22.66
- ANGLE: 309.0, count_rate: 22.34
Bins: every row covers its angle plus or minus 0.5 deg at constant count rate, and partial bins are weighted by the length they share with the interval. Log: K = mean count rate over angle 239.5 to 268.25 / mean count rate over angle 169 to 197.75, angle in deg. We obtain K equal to 1.10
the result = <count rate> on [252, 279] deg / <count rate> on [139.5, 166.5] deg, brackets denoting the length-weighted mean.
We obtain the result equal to 1.4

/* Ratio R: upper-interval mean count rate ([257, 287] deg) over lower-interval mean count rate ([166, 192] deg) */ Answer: 1.12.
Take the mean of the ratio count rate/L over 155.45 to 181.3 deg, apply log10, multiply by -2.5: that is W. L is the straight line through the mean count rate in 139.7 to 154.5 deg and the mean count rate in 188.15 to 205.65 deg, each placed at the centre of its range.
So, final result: 0.331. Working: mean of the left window 19.1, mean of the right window 24.2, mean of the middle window 15.8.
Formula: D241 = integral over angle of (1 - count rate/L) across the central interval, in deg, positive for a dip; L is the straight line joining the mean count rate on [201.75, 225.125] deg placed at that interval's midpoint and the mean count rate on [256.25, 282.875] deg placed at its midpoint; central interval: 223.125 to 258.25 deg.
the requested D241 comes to -1.8 deg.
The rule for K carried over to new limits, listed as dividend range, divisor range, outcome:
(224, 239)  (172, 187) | 1.25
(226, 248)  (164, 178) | 1.74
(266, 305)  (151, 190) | 1.19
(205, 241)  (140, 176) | 1.62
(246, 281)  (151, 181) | 1.44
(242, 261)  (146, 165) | 1.48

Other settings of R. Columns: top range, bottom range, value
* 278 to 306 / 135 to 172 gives 1.29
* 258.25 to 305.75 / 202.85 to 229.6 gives 0.86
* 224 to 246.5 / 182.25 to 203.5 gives 1.10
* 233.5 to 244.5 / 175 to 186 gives 1.18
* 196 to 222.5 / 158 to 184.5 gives 1.49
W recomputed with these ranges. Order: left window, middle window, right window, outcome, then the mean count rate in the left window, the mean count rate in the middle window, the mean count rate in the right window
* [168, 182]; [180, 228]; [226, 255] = -0.15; 18.6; 24.8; 25.3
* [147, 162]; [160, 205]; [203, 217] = 0.03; 16.7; 20.3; 24.4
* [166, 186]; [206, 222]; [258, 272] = -0.20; 19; 25.5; 24.1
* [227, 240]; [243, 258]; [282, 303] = 0.08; 27.1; 23.4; 20.7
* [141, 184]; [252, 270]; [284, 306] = -0.19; 17.4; 23.8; 21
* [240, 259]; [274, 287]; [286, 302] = 0.06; 23.9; 20.5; 20.7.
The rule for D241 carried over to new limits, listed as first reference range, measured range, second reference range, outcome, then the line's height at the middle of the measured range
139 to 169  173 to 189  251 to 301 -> -4.2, 17.6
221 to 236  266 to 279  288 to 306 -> 0.2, 23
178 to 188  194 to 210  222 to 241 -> 0.6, 25.1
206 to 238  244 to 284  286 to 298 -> -0.2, 22.7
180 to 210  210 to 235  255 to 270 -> -2.3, 24.1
